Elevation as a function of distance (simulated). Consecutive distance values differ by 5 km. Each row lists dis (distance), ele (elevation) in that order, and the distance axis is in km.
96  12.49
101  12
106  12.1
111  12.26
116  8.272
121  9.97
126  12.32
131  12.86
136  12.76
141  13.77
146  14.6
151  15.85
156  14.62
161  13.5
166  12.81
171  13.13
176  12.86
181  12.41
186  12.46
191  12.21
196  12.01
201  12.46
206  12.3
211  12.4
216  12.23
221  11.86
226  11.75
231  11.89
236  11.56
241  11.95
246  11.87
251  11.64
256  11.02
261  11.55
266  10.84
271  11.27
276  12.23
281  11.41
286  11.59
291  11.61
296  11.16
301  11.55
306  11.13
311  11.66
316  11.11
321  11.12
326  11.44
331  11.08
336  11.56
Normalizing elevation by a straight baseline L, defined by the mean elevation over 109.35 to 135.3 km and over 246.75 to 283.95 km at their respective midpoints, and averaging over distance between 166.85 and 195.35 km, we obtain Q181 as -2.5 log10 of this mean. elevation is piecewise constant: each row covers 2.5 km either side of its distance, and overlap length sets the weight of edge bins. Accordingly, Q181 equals -0.12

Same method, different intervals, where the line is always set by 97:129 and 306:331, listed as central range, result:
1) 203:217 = -0.10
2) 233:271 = -0.02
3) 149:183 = -0.20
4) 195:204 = -0.09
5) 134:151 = -0.24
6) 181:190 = -0.11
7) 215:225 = -0.07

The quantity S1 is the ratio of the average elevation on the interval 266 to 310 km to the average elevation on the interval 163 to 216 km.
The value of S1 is 0.9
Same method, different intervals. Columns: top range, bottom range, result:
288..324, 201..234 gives 0.94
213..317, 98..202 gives 0.92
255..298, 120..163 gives 0.85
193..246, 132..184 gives 0.89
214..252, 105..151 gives 0.96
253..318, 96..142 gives 0.97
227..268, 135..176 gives 0.83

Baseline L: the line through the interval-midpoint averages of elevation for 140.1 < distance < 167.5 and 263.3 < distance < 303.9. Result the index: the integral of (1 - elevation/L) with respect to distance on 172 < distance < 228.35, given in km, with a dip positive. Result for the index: 4.1 km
